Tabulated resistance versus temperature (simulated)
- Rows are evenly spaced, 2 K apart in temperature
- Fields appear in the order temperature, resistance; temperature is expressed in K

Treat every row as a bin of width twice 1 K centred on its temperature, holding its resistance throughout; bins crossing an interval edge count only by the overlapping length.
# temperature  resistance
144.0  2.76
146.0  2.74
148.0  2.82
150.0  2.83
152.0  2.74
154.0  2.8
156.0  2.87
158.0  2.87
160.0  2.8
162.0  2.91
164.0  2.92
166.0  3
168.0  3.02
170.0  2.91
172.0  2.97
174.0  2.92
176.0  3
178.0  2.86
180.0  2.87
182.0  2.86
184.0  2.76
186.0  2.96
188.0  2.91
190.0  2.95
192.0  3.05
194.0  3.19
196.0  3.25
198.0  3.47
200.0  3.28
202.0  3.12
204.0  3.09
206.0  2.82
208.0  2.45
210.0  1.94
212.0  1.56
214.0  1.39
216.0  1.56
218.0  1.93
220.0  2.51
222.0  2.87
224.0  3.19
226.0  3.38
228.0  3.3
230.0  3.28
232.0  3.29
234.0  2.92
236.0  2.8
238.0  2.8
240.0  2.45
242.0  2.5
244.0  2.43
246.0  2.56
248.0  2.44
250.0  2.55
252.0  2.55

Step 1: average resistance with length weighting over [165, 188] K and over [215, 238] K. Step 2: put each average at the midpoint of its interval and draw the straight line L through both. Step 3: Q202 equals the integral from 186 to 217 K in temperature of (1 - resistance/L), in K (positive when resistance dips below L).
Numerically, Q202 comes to 2.1 K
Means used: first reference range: 2.92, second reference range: 2.82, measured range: 2.68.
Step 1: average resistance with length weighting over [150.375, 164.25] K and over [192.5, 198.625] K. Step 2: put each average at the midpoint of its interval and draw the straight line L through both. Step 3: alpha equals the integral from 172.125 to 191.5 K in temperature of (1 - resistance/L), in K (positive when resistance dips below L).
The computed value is 1.3 K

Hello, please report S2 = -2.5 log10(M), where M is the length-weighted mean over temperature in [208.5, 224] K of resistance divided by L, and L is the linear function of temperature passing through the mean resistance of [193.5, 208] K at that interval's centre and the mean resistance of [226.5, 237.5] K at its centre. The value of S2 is 0.45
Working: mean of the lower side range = 3.12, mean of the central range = 2.06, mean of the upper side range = 3.12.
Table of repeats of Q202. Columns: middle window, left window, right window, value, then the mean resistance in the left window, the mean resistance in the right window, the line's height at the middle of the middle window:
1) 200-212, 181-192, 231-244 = 0.89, 2.9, 2.77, 2.85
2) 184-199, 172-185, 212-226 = -2.26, 2.89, 2.27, 2.69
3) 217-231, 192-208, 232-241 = -0.08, 3.12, 2.8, 2.91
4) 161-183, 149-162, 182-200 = 0.05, 2.83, 3.07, 2.94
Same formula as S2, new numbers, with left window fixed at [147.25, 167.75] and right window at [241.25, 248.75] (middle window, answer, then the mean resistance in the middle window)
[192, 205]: -0.20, 3.22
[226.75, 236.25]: -0.23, 3.15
